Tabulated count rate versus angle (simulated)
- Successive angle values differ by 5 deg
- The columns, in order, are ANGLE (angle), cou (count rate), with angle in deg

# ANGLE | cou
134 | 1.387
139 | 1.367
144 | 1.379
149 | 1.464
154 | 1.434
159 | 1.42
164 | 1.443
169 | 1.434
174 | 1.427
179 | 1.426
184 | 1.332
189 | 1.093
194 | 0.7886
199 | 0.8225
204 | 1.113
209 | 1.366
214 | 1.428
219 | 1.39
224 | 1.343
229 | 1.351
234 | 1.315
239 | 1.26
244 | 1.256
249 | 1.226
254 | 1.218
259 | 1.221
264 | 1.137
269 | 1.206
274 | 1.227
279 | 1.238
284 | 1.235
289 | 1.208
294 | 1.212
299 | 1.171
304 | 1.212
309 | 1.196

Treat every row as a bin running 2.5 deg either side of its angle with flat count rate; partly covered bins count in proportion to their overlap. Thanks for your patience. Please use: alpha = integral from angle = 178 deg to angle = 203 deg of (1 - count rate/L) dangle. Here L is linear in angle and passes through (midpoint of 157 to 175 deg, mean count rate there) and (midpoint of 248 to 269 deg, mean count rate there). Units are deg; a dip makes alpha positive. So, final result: 5.5 deg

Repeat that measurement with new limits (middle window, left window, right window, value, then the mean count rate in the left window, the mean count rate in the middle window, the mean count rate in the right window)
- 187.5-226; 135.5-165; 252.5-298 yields 4.43 deg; 1.42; 1.17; 1.21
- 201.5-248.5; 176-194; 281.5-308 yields -3.69 deg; 1.22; 1.31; 1.21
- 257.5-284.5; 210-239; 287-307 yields 1.02 deg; 1.36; 1.21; 1.2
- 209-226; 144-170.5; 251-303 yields -0.84 deg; 1.43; 1.39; 1.21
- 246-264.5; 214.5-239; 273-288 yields 1.10 deg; 1.35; 1.21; 1.23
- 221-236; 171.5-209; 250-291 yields -1.97 deg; 1.16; 1.34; 1.21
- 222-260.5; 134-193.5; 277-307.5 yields -0.06 deg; 1.36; 1.27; 1.21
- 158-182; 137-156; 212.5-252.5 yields -0.75 deg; 1.41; 1.43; 1.32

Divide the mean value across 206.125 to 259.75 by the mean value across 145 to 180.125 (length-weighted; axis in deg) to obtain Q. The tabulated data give 0.91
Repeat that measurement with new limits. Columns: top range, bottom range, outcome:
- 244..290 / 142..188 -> 0.86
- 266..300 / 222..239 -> 0.92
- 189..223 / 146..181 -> 0.81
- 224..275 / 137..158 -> 0.88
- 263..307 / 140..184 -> 0.85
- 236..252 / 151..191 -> 0.90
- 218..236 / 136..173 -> 0.95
